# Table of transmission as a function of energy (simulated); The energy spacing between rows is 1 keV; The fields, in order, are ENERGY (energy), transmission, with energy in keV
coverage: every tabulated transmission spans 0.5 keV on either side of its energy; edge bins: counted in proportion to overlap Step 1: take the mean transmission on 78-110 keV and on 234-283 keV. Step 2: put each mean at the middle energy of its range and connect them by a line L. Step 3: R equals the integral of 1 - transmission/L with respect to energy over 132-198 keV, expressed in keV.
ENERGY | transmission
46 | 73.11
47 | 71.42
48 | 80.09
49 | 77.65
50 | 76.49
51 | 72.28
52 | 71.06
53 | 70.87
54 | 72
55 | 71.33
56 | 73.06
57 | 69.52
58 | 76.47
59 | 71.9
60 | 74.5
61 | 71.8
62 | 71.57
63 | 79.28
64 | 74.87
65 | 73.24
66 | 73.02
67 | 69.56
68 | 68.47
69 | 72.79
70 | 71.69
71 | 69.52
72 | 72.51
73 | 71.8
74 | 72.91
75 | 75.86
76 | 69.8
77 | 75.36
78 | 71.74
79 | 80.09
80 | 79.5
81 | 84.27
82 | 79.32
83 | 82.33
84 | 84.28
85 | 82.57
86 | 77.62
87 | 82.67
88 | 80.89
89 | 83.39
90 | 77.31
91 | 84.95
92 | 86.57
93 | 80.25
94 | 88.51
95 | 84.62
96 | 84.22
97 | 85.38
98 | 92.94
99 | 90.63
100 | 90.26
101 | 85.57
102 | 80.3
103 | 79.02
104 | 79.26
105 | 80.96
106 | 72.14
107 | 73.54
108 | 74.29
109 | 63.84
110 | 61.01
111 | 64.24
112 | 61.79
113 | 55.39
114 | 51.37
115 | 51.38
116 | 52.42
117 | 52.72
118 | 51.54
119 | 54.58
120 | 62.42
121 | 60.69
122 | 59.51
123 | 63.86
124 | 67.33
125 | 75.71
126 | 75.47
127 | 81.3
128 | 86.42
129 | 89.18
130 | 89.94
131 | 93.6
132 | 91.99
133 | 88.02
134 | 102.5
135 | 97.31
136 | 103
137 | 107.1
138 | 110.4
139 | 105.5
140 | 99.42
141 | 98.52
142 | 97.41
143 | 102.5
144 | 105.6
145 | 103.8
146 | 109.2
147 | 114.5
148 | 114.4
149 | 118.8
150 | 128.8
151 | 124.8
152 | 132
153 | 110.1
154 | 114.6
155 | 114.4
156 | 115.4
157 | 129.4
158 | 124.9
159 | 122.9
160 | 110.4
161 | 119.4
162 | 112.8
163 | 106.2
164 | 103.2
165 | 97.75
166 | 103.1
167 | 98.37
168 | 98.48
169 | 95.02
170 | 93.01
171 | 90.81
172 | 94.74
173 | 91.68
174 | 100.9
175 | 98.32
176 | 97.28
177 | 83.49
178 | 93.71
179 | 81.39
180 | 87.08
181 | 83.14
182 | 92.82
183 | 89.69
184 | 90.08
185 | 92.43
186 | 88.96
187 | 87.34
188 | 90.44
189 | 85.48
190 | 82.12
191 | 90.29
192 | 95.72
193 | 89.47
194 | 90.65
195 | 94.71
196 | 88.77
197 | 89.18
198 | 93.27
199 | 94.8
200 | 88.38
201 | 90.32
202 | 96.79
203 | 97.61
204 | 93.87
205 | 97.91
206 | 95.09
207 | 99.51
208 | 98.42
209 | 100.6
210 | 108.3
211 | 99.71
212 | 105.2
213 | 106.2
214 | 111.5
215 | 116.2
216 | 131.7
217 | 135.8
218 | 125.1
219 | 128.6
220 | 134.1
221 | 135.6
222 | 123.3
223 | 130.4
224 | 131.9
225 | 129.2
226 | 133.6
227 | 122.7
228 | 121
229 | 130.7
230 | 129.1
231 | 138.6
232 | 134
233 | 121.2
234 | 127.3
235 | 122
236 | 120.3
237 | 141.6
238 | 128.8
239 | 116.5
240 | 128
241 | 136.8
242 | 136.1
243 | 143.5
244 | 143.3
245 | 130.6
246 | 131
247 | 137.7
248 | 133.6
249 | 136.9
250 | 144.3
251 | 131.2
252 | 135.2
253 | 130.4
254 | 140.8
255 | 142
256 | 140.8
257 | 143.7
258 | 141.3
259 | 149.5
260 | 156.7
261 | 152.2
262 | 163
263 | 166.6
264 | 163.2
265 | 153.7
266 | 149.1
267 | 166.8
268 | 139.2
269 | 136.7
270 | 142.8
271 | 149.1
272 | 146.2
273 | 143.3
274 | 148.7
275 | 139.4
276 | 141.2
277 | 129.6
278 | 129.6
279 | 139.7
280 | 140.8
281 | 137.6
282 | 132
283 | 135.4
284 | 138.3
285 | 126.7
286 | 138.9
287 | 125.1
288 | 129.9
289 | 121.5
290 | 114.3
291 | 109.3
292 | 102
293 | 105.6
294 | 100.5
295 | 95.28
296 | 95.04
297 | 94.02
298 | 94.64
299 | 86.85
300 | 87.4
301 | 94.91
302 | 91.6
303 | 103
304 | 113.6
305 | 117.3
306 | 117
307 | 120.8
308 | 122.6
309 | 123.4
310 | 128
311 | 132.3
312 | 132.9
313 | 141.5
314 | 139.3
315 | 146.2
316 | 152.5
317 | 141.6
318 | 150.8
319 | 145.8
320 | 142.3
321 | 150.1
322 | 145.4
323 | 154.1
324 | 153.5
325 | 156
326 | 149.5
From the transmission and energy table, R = 3.0 keV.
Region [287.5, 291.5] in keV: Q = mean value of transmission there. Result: 119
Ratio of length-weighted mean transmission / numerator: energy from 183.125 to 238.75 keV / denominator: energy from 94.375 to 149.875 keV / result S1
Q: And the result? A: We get 1.32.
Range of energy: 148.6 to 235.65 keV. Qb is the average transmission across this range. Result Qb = 107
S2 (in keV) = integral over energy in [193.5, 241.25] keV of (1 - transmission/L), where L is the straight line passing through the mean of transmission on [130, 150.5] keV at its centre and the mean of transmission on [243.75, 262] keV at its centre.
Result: 5.46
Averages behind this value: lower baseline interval 104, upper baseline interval 141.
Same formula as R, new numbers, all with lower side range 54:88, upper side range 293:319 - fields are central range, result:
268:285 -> -4.11 keV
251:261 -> -3.13 keV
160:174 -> -1.29 keV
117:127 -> 2.43 keV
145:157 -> -3.81 keV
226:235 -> -2.11 keV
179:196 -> 1.21 keV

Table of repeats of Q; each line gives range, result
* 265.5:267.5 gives 158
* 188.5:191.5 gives 86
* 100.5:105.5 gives 81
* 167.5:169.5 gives 96.8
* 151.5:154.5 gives 119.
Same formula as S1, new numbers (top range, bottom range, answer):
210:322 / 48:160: 1.56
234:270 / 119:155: 1.46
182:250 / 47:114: 1.49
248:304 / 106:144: 1.67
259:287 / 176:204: 1.60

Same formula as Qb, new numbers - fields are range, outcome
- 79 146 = 80.9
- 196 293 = 128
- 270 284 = 140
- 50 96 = 76.3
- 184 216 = 95.9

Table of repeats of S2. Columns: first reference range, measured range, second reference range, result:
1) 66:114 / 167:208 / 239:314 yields 5.0 keV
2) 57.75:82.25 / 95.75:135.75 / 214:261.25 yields 6.9 keV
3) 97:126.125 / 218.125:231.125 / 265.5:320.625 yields -3.1 keV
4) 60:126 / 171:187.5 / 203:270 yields 2.6 keV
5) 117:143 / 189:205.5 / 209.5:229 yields 3.1 keV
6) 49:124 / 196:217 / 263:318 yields 0.8 keV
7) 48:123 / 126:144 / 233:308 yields -1.5 keV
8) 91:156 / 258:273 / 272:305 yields -4.9 keV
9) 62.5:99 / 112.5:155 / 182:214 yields -1.8 keV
